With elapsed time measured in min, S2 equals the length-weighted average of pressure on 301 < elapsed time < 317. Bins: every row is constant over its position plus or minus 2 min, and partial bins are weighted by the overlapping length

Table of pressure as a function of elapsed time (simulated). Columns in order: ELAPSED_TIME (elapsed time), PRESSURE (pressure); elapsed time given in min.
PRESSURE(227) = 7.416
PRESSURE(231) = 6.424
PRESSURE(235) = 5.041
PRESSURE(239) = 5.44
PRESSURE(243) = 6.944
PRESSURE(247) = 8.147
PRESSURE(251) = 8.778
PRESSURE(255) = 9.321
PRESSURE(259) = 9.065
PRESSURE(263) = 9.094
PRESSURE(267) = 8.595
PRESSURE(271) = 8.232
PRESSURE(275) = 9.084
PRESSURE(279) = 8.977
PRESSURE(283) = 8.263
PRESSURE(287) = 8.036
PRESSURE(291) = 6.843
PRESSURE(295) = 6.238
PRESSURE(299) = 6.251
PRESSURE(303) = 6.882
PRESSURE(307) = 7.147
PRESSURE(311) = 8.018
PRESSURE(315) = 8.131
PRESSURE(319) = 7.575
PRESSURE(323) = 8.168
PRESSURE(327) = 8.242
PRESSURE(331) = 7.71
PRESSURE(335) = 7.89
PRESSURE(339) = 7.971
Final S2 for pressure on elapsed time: 7.54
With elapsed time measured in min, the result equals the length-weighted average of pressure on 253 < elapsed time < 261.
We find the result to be 9.19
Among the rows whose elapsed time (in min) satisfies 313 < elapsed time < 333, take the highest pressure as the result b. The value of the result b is 8.242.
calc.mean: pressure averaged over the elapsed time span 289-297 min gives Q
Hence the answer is 6.54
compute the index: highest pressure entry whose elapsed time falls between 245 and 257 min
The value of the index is 9.321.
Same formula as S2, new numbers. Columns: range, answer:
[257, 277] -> 8.81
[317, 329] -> 8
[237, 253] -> 7.33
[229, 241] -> 5.64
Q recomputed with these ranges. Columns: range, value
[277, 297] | 7.67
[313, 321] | 7.85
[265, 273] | 8.41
